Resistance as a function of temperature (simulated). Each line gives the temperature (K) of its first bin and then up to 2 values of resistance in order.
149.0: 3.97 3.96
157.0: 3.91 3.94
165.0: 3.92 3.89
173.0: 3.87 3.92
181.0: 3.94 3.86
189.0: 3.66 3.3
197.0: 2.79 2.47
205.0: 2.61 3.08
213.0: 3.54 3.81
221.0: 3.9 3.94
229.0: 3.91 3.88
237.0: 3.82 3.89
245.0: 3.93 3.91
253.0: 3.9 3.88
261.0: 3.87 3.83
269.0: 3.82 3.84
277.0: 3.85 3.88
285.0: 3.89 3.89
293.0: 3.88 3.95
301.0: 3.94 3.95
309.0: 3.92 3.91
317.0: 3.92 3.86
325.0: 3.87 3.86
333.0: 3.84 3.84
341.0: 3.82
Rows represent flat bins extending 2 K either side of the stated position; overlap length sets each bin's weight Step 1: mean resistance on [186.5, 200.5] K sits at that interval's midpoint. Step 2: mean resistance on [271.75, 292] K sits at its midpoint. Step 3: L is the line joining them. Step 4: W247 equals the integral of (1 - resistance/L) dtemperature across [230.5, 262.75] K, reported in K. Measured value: -2.58 K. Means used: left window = 3.19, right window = 3.87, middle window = 3.89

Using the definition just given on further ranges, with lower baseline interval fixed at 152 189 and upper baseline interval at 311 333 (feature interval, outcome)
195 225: 5.16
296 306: -0.16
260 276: 0.20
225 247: -0.01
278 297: -0.03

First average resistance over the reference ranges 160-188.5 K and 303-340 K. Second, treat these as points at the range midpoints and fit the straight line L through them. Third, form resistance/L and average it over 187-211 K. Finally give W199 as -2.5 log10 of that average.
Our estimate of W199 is 0.288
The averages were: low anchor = 3.89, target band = 2.98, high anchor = 3.88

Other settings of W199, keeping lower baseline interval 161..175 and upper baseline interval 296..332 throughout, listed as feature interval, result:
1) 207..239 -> 0.05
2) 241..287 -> 0.01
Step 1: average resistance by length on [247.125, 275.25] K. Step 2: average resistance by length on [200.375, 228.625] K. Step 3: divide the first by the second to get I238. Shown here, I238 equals 1.1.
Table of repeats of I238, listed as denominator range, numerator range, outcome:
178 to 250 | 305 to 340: 1.09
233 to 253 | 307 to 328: 1.00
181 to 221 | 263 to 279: 1.16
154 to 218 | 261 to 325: 1.10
